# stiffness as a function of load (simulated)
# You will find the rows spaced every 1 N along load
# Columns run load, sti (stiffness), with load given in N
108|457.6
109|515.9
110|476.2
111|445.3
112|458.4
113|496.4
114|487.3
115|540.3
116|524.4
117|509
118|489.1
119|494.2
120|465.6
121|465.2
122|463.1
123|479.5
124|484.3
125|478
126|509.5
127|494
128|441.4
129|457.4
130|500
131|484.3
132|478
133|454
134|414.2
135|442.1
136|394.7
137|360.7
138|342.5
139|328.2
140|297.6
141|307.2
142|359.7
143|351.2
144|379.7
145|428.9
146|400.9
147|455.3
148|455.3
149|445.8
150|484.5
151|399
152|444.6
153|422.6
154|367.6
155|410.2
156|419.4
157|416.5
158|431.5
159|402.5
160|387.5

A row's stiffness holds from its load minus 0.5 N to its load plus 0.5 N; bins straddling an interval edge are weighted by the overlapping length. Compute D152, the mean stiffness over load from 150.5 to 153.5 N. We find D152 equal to 422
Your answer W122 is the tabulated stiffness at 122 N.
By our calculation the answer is 463.1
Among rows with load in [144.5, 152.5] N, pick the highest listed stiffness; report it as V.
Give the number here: 484.5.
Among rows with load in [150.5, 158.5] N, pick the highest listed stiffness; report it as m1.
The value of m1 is 444.6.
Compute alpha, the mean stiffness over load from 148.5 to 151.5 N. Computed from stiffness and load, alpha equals 443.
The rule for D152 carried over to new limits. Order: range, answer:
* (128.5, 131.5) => 481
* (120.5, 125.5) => 474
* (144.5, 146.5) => 415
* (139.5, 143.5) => 329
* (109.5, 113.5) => 469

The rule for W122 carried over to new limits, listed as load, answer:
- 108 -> 457.6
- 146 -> 400.9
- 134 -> 414.2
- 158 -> 431.5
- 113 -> 496.4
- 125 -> 478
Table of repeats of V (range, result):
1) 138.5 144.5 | 379.7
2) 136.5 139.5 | 360.7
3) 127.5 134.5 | 500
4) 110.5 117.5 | 540.3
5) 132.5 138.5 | 454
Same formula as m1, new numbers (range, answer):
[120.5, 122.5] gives 465.2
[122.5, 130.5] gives 509.5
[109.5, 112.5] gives 476.2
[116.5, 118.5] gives 509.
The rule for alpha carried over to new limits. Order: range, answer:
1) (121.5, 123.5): 471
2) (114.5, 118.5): 516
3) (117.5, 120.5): 483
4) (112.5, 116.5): 512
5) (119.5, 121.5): 465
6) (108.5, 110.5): 496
